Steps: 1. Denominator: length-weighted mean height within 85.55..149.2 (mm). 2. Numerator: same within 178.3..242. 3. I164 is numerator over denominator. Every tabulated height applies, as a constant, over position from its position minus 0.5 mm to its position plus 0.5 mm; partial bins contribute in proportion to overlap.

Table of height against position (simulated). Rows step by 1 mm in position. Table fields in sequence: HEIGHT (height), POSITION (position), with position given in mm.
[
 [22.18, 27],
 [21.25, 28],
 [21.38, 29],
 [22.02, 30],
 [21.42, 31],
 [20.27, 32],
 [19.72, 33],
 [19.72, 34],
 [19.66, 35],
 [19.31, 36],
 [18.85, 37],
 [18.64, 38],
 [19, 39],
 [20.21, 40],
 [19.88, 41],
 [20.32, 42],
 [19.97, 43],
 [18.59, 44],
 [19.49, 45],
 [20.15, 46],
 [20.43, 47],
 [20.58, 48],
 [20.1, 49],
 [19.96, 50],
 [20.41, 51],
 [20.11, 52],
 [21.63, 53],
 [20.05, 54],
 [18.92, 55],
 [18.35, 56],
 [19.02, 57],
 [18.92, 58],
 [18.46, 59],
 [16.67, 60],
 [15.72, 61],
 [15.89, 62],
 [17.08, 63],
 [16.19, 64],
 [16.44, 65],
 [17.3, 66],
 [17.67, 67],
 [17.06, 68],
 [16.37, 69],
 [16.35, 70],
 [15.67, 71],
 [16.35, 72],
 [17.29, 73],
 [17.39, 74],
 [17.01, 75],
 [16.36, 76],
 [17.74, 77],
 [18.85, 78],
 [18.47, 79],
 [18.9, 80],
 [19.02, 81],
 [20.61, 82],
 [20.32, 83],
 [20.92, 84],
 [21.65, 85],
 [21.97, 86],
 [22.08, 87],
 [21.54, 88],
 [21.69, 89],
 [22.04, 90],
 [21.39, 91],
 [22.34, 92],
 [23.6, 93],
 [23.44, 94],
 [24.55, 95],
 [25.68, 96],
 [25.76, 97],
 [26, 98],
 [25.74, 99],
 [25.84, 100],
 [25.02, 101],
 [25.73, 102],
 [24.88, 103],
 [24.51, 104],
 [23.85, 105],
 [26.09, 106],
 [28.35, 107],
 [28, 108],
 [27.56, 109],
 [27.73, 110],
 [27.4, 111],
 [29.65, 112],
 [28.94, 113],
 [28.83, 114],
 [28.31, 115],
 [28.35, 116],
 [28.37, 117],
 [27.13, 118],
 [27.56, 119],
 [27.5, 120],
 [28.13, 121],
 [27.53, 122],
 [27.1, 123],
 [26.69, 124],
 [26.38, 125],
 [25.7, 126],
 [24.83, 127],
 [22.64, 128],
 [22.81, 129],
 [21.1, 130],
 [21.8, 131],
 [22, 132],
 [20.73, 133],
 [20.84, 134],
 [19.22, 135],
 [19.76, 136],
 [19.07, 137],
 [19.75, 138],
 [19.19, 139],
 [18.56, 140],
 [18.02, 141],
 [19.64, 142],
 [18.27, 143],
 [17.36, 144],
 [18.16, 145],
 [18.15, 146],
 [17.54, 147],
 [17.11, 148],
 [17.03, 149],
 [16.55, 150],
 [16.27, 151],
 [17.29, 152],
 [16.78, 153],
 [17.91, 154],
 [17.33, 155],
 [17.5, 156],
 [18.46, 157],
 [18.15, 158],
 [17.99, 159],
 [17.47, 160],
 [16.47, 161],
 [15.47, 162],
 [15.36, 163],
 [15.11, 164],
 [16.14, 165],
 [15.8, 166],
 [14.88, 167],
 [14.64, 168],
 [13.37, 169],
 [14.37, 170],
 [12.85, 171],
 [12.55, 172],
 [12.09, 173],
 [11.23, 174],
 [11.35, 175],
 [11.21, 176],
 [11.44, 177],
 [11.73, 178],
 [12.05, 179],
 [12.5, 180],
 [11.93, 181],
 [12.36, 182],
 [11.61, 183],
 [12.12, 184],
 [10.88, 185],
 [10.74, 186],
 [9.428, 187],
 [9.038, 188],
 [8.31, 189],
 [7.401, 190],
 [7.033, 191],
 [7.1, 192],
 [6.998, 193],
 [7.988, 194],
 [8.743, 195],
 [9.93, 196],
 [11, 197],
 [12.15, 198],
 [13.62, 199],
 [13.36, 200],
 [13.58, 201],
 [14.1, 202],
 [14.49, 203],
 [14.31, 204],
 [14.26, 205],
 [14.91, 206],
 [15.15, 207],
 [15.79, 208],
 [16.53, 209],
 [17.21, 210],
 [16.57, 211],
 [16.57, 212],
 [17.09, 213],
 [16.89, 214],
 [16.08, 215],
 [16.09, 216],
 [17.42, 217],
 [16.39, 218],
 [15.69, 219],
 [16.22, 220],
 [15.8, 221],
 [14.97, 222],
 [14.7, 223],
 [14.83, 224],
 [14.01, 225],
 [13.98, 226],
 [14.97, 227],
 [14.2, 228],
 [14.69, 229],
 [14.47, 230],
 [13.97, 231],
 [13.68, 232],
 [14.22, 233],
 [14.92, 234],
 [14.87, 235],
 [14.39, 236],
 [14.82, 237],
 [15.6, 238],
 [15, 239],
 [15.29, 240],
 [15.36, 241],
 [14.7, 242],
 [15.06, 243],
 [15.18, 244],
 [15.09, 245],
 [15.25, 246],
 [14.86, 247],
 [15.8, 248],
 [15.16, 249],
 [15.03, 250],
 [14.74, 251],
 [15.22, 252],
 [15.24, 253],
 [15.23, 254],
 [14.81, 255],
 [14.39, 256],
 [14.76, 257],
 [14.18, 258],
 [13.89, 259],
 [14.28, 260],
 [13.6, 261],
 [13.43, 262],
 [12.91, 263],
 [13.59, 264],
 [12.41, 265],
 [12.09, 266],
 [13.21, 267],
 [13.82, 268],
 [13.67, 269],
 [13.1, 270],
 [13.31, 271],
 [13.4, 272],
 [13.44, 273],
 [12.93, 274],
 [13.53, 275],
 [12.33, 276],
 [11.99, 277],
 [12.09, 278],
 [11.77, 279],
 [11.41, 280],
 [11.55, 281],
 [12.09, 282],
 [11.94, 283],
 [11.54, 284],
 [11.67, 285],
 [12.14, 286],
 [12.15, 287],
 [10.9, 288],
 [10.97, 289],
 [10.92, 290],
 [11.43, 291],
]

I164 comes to 0.57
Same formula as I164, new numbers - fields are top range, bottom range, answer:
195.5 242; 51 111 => 0.71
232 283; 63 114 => 0.64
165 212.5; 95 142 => 0.50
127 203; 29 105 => 0.75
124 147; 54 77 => 1.20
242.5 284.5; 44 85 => 0.74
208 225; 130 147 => 0.83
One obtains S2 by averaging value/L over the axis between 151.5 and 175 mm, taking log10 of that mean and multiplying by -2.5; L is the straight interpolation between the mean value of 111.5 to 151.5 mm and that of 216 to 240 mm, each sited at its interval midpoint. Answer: 0.28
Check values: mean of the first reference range 22.6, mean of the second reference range 15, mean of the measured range 15.5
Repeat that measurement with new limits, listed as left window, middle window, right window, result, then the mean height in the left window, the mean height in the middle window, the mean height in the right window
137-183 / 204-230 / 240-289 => -0.078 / 15.7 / 15.6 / 13.5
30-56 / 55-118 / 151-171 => -0.181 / 19.9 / 21.8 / 16.3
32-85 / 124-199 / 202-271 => 0.073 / 18.7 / 15.5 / 14.9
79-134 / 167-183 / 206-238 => 0.470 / 24.7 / 12.4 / 15.4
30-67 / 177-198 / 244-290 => 0.470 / 19.1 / 10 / 13.3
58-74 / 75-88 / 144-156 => -0.168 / 16.8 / 19.7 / 17.3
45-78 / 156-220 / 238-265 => 0.175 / 18.1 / 13.4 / 14.7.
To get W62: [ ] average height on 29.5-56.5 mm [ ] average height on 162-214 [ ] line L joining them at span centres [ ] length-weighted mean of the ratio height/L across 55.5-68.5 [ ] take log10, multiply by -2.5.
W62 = 0.10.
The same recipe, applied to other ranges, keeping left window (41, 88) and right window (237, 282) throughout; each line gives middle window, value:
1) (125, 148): -0.19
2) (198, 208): 0.08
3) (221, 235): 0.02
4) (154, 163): -0.06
